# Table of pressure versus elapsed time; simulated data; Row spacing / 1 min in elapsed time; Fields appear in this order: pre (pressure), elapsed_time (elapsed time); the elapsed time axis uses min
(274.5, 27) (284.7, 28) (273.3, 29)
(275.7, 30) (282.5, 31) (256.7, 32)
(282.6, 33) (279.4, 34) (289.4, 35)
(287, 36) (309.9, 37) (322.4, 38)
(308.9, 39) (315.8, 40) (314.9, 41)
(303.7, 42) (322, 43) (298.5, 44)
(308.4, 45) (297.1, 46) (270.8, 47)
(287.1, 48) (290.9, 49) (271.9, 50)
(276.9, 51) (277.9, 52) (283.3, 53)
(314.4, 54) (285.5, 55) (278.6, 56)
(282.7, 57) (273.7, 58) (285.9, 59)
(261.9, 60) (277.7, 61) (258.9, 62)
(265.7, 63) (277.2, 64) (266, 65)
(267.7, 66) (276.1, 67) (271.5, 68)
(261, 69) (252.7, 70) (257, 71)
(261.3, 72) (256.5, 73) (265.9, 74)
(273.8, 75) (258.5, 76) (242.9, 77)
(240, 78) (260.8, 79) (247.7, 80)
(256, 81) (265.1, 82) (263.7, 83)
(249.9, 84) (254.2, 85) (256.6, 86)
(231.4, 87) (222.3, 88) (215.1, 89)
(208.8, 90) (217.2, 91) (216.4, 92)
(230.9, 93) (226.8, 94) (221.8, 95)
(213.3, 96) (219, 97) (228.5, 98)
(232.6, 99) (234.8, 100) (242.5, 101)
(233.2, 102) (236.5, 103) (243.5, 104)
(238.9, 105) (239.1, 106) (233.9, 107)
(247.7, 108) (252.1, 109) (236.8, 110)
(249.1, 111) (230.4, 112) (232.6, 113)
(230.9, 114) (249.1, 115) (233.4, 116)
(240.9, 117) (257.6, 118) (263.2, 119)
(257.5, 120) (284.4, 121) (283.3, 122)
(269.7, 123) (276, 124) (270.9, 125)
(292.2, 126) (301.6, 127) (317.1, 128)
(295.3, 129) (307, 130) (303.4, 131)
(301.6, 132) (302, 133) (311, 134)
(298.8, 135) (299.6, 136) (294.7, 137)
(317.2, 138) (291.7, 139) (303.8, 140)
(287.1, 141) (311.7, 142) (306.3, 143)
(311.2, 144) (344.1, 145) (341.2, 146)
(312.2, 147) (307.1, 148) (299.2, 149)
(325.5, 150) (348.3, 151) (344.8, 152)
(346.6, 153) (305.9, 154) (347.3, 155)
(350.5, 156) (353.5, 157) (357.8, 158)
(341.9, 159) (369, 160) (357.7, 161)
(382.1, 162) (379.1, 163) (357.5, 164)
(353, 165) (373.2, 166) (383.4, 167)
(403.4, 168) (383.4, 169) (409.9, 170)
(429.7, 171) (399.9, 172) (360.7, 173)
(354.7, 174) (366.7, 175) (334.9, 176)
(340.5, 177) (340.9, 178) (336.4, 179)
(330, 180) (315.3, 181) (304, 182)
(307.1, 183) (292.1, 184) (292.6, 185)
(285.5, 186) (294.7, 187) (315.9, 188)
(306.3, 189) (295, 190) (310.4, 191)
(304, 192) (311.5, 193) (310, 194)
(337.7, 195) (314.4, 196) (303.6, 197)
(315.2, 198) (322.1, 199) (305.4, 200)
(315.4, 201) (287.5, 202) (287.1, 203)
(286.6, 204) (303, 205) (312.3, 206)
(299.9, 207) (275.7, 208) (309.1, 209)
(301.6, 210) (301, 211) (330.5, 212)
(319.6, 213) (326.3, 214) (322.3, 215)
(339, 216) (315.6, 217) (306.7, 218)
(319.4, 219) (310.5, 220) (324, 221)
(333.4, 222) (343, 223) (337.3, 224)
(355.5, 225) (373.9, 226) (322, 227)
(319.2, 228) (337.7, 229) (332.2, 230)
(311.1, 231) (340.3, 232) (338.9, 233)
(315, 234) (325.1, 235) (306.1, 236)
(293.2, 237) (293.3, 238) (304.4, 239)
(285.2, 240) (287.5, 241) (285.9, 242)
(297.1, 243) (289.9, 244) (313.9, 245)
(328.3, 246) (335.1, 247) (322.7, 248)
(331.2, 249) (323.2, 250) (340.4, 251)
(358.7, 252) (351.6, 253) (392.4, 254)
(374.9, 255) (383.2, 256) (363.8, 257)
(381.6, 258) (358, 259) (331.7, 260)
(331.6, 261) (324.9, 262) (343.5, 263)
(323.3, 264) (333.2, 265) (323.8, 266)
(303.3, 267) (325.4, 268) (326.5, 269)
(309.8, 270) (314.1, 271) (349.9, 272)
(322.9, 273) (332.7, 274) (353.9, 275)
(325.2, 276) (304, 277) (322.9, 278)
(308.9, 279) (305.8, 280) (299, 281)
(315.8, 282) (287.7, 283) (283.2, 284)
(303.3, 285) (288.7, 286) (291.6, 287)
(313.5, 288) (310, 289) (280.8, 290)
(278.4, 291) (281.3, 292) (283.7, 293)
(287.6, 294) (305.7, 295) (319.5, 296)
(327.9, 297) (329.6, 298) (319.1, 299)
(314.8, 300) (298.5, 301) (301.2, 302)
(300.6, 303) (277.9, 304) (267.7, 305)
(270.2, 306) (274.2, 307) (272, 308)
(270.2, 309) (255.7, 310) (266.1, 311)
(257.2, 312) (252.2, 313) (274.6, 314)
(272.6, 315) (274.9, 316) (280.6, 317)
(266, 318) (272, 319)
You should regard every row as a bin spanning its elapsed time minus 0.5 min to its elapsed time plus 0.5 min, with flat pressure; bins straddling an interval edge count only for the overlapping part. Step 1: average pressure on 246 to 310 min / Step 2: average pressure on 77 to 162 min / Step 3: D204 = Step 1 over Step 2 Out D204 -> 1.15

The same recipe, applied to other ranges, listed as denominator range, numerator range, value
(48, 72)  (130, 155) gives 1.14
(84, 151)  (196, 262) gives 1.21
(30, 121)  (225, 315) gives 1.20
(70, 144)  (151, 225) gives 1.28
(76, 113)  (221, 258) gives 1.39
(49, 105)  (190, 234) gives 1.25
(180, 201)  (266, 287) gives 1.02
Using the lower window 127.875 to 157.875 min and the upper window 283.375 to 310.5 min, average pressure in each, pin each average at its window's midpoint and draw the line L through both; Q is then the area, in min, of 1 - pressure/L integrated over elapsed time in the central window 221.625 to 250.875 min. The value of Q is -1.7 min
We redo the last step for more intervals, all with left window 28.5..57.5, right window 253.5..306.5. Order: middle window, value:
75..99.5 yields 4.9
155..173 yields -4.1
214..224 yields -0.5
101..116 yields 3.0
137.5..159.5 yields -1.6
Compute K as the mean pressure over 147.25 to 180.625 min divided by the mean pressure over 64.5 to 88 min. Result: 1.4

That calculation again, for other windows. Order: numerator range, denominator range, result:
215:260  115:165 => 1.06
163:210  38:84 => 1.19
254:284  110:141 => 1.19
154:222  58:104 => 1.33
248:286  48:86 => 1.23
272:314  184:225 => 0.95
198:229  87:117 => 1.37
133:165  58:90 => 1.28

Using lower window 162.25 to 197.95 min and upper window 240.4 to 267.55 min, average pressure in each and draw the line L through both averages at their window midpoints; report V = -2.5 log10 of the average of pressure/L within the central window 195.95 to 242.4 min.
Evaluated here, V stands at 0.07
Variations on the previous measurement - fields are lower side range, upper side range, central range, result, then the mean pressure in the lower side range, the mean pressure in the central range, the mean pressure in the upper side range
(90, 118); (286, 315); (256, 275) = -0.201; 234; 335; 288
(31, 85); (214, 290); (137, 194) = -0.110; 277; 336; 324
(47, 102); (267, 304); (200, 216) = -0.062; 256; 306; 308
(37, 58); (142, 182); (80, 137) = 0.267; 295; 254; 350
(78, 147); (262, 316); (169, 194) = -0.193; 263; 331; 301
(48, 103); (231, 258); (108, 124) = 0.084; 255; 252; 327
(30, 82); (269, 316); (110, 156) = -0.032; 279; 293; 298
